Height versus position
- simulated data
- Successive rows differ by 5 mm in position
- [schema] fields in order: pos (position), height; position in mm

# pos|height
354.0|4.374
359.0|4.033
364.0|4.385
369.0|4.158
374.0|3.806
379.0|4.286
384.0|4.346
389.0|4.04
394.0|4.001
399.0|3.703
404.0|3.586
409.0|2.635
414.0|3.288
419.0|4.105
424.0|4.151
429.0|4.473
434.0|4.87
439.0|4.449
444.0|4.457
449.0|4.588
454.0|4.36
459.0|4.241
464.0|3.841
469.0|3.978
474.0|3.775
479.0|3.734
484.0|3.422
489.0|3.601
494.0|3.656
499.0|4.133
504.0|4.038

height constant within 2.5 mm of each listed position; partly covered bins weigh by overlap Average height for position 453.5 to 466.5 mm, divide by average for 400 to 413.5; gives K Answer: 1.3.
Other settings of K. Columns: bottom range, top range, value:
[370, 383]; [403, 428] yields 0.88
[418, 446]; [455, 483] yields 0.88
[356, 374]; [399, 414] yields 0.78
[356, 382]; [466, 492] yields 0.89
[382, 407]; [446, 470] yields 1.08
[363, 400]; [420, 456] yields 1.09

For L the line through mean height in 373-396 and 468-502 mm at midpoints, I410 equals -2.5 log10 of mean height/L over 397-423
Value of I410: 0.15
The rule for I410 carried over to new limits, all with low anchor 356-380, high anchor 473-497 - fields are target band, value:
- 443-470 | -0.13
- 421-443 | -0.16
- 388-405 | 0.05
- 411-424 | 0.05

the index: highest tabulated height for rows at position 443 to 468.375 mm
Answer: 4.588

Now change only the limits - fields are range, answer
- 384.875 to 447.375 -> 4.87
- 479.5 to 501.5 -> 4.133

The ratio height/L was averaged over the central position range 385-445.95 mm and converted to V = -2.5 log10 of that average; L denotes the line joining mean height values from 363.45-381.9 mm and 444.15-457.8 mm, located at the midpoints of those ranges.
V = 0.09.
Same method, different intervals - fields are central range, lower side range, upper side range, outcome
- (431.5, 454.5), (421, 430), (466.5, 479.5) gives -0.11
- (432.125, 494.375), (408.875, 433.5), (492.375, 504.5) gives -0.04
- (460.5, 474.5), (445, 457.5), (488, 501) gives 0.08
